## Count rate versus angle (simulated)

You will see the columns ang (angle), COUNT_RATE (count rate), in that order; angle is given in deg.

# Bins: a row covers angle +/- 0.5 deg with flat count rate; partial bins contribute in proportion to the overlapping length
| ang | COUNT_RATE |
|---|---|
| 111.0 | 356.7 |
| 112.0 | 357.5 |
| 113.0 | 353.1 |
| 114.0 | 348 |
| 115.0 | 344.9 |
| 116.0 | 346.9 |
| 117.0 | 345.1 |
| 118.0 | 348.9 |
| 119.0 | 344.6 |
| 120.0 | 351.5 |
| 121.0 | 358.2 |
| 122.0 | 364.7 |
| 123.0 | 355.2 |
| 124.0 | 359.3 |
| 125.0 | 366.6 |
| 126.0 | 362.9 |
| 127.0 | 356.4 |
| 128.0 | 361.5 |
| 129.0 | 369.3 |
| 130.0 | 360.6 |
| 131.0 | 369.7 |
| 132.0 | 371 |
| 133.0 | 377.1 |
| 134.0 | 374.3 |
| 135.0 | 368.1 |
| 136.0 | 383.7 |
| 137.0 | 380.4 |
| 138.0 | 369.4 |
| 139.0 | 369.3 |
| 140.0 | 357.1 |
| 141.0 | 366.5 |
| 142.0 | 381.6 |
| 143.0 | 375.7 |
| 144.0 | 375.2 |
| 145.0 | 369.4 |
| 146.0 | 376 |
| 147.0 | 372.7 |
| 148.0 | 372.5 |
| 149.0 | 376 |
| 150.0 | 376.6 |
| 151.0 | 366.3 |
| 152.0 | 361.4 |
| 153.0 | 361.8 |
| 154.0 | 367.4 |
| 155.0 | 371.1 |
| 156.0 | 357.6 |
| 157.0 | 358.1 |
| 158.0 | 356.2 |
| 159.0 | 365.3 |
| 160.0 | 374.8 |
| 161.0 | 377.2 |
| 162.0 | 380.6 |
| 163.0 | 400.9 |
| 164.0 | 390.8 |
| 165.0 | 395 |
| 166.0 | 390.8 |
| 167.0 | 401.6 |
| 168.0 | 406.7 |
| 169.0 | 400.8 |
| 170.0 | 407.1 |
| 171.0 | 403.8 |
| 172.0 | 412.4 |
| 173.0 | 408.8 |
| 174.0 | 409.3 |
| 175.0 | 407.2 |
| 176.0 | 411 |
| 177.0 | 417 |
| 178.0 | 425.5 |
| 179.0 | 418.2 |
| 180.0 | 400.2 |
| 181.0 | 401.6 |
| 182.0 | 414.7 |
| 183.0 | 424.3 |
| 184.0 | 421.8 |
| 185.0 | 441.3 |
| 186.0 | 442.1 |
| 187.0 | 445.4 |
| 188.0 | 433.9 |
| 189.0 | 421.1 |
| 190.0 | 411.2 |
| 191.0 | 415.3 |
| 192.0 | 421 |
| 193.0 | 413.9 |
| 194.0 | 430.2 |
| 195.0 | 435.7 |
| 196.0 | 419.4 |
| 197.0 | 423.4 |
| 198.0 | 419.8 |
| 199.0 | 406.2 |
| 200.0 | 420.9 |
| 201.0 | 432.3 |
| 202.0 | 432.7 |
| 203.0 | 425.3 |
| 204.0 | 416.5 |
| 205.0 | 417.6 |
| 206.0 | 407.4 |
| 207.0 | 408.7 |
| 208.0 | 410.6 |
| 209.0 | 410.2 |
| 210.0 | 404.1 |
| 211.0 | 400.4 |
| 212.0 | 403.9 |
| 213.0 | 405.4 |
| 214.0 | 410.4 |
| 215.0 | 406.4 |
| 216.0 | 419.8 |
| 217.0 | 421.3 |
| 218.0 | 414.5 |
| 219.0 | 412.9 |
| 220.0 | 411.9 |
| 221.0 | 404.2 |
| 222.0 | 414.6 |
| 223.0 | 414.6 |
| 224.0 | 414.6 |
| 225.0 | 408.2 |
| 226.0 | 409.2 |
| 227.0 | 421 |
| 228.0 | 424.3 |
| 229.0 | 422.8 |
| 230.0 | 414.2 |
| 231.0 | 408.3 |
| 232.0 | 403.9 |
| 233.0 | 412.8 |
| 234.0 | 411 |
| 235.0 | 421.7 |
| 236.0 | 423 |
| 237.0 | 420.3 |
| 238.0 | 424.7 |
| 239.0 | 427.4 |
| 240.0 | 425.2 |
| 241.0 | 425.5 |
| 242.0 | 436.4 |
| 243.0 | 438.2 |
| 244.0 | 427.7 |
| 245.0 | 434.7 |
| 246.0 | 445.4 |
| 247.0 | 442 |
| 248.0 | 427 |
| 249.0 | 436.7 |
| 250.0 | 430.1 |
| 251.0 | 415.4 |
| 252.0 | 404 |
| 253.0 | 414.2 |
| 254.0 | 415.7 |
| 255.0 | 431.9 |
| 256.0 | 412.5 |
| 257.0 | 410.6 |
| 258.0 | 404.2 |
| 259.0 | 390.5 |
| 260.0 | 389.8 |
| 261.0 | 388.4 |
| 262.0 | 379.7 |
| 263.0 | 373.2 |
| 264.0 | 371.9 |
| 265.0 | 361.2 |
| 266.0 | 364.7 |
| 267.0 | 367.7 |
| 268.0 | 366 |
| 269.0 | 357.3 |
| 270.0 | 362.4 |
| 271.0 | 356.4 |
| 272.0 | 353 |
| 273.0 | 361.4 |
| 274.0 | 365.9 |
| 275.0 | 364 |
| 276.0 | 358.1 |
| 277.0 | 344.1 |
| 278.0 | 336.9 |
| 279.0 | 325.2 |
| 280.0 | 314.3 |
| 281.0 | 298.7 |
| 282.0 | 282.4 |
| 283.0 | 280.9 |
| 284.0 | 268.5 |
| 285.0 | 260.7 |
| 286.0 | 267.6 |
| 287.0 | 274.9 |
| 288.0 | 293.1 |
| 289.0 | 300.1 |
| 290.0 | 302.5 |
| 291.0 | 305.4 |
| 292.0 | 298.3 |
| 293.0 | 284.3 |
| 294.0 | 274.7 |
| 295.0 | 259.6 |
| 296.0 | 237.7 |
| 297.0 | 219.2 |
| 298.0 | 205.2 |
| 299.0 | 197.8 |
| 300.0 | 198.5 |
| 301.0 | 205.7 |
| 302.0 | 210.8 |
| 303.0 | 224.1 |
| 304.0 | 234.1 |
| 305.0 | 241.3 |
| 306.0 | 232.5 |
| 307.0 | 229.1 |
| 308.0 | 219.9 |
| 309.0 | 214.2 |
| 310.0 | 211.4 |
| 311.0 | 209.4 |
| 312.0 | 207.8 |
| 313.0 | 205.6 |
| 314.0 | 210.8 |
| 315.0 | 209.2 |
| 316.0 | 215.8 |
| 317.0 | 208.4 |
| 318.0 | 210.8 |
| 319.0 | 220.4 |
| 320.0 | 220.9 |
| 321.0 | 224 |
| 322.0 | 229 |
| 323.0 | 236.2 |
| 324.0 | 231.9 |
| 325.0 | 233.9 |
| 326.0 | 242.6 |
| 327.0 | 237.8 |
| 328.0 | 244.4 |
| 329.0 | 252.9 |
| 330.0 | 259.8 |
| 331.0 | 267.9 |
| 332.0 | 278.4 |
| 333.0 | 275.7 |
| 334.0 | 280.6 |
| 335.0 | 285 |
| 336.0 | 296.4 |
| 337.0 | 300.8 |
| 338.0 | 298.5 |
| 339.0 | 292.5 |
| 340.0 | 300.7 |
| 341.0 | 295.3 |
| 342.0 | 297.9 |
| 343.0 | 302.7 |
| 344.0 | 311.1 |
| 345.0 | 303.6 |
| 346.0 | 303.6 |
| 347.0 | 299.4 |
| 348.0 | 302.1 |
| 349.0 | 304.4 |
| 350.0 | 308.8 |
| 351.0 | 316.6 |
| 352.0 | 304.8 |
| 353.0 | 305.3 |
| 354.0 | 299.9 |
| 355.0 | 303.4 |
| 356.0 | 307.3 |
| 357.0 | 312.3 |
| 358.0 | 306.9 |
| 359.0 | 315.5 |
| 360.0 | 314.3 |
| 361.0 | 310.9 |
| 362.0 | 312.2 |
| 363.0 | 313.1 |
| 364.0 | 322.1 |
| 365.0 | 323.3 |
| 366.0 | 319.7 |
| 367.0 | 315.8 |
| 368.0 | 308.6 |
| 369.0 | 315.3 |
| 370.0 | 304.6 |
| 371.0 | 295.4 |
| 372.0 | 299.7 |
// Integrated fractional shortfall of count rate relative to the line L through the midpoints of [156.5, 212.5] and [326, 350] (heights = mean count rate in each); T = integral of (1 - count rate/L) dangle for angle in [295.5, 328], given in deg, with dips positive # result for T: 9.2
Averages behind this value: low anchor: 410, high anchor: 286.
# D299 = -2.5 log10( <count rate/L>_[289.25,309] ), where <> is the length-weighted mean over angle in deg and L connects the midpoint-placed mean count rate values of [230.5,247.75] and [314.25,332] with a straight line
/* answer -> 0.20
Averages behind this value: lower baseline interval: 425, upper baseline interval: 233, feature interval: 241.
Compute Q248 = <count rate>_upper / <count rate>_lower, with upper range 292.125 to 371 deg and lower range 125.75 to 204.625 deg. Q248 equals 0.7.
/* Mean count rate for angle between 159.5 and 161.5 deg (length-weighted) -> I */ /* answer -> 376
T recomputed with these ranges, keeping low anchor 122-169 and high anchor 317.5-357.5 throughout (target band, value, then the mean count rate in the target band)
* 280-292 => 0.6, 287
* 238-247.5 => -3.2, 433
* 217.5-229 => -2.7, 414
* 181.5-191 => -2.0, 428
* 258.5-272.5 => -2.5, 370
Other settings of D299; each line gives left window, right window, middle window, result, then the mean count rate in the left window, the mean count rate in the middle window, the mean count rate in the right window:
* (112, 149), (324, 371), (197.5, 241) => -0.230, 364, 415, 295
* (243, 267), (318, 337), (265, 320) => 0.205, 407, 273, 251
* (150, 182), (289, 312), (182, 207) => -0.182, 391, 424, 238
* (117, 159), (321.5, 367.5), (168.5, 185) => -0.172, 366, 412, 291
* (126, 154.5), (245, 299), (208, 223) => -0.153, 370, 410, 346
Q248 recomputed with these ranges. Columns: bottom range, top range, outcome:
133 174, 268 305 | 0.76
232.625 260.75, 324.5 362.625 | 0.69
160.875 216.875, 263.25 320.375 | 0.67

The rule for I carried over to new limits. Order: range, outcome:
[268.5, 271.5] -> 359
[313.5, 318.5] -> 211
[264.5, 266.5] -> 363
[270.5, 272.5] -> 355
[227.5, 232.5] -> 415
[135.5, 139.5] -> 376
